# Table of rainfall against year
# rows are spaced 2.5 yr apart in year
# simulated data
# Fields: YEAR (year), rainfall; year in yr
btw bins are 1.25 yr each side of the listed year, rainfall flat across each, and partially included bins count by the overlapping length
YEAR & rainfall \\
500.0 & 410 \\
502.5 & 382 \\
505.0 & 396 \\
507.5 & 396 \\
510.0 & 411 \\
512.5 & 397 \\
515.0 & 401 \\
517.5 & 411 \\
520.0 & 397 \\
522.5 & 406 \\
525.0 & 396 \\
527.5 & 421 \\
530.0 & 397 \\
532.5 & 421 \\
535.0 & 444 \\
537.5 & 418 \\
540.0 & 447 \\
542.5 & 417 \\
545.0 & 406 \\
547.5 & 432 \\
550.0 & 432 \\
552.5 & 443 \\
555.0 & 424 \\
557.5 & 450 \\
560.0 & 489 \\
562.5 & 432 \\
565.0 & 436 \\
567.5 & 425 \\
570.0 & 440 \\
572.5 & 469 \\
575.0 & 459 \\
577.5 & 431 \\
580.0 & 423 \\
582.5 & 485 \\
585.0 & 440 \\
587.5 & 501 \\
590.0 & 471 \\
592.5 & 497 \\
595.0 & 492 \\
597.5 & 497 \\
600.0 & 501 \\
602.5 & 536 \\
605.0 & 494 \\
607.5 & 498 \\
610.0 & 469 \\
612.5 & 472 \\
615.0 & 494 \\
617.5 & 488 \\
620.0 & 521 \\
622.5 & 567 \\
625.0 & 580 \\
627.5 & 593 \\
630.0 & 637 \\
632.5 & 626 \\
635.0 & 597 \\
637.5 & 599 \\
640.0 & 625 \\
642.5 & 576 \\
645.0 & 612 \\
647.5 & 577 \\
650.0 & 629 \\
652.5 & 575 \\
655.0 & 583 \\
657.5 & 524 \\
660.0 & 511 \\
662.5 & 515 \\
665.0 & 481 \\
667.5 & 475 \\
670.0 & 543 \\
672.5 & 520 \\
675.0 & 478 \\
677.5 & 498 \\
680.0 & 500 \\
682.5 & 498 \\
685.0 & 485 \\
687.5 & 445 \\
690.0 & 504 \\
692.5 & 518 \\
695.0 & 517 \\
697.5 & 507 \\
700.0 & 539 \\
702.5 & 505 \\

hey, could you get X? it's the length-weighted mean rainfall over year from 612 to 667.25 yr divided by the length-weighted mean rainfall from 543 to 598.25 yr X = 1.24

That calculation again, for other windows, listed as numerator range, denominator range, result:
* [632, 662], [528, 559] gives 1.36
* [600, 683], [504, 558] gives 1.30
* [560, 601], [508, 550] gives 1.12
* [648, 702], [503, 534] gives 1.28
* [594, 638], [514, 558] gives 1.28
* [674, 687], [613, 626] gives 0.93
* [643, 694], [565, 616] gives 1.11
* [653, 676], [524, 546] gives 1.23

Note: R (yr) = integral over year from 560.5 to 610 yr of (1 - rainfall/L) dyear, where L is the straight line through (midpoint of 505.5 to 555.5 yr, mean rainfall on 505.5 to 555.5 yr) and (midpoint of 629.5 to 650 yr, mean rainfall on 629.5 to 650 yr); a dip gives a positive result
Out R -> 4.0 yr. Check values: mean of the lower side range 415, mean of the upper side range 606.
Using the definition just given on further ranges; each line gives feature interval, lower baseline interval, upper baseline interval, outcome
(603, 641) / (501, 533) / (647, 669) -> -3.3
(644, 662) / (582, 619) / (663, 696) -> -2.7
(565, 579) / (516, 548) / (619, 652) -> 1.2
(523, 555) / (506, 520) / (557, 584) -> 0.1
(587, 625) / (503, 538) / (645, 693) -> -2.4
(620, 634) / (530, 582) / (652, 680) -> -3.0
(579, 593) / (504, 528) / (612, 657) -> 1.0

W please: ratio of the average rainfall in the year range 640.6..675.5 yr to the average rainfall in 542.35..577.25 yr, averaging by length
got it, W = 1.2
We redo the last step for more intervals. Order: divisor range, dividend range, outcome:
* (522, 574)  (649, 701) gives 1.20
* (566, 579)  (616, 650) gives 1.32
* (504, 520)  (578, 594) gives 1.17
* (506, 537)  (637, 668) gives 1.37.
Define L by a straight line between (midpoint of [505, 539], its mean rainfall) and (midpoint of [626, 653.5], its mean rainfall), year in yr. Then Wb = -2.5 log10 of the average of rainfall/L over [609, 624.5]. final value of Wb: 0.12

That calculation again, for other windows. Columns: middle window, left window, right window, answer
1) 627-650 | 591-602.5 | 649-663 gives -0.13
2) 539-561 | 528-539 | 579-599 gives 0.00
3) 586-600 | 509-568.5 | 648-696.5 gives -0.07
